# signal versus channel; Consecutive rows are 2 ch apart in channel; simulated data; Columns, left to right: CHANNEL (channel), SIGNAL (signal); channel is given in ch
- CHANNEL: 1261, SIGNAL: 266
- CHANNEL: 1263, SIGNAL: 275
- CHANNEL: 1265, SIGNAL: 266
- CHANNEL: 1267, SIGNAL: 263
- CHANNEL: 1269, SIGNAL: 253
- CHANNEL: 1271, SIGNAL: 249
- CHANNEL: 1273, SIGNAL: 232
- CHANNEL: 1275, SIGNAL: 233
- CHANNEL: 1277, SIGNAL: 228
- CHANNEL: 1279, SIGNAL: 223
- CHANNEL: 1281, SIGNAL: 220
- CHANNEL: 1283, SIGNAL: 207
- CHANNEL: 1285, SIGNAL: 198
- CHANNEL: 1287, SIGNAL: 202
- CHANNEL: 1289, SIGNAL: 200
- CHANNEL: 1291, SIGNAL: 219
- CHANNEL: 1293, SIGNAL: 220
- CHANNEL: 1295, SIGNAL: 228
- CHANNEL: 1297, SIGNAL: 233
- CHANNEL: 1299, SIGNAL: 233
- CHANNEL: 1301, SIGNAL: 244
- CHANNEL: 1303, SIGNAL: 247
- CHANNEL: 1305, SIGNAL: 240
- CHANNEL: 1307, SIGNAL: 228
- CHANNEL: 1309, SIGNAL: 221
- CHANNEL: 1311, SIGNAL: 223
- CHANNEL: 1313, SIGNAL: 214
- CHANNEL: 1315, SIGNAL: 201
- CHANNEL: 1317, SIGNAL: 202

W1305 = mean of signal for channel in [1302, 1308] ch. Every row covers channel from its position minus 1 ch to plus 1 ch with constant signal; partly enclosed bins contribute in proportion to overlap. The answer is 238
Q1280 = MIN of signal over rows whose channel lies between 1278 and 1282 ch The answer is 220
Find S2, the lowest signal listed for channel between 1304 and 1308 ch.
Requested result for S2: 228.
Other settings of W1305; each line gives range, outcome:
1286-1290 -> 201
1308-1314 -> 219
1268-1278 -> 239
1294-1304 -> 237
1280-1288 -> 207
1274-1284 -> 222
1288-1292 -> 210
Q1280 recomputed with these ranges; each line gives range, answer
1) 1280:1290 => 198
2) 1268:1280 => 223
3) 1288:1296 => 200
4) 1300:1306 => 240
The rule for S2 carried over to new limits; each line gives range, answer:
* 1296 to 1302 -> 233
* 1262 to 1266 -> 266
